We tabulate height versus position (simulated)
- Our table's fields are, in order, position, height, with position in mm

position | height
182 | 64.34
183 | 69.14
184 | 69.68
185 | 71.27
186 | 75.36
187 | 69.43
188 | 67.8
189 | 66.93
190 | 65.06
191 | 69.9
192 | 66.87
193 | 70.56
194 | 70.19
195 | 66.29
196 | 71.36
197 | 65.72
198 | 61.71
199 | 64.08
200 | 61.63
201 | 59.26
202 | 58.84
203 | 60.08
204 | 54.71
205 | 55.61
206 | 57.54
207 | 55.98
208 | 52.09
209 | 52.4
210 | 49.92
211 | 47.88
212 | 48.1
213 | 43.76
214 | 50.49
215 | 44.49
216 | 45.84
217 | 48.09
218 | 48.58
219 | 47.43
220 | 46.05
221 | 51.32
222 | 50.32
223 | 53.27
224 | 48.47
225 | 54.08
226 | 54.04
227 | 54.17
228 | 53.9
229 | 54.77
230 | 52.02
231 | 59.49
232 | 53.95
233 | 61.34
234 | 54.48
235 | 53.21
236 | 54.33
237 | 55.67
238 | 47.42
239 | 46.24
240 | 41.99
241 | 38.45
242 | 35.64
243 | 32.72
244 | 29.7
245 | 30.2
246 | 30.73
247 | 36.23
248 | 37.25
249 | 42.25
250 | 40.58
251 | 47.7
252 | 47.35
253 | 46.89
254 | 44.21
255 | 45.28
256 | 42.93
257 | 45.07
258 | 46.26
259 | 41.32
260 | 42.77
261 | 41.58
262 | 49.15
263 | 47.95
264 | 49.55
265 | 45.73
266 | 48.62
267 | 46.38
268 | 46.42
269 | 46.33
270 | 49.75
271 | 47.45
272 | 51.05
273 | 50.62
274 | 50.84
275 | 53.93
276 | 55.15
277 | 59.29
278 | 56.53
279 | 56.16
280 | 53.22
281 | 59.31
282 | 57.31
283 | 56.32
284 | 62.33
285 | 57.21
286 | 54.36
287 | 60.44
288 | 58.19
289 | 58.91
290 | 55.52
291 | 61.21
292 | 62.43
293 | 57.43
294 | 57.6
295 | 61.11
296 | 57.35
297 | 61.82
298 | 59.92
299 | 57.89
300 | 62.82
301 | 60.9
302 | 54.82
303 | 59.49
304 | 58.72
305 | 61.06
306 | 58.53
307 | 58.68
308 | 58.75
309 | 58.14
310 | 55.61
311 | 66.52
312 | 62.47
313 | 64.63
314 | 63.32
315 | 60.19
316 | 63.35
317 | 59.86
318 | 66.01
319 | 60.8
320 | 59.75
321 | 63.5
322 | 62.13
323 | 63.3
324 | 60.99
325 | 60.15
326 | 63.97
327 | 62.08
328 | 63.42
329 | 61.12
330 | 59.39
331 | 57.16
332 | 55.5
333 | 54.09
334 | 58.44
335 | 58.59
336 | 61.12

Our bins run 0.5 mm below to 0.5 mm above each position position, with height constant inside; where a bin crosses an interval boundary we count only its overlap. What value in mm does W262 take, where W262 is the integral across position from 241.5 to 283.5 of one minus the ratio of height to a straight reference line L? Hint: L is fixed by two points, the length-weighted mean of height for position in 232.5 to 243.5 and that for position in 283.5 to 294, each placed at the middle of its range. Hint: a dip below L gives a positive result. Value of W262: 5.4 mm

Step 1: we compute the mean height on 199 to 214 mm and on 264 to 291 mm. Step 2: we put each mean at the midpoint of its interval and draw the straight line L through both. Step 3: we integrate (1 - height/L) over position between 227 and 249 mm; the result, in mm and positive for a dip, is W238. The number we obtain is 3.4 mm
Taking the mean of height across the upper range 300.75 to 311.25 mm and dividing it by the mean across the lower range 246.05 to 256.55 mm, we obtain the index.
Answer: 1.39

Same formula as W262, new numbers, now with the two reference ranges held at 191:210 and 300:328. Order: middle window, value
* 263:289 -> 3.3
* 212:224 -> 2.6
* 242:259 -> 5.8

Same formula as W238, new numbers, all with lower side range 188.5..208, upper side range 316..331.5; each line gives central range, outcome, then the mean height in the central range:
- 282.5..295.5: 0.7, 58.7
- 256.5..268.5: 3.2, 45.9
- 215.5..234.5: 3.2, 52.2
